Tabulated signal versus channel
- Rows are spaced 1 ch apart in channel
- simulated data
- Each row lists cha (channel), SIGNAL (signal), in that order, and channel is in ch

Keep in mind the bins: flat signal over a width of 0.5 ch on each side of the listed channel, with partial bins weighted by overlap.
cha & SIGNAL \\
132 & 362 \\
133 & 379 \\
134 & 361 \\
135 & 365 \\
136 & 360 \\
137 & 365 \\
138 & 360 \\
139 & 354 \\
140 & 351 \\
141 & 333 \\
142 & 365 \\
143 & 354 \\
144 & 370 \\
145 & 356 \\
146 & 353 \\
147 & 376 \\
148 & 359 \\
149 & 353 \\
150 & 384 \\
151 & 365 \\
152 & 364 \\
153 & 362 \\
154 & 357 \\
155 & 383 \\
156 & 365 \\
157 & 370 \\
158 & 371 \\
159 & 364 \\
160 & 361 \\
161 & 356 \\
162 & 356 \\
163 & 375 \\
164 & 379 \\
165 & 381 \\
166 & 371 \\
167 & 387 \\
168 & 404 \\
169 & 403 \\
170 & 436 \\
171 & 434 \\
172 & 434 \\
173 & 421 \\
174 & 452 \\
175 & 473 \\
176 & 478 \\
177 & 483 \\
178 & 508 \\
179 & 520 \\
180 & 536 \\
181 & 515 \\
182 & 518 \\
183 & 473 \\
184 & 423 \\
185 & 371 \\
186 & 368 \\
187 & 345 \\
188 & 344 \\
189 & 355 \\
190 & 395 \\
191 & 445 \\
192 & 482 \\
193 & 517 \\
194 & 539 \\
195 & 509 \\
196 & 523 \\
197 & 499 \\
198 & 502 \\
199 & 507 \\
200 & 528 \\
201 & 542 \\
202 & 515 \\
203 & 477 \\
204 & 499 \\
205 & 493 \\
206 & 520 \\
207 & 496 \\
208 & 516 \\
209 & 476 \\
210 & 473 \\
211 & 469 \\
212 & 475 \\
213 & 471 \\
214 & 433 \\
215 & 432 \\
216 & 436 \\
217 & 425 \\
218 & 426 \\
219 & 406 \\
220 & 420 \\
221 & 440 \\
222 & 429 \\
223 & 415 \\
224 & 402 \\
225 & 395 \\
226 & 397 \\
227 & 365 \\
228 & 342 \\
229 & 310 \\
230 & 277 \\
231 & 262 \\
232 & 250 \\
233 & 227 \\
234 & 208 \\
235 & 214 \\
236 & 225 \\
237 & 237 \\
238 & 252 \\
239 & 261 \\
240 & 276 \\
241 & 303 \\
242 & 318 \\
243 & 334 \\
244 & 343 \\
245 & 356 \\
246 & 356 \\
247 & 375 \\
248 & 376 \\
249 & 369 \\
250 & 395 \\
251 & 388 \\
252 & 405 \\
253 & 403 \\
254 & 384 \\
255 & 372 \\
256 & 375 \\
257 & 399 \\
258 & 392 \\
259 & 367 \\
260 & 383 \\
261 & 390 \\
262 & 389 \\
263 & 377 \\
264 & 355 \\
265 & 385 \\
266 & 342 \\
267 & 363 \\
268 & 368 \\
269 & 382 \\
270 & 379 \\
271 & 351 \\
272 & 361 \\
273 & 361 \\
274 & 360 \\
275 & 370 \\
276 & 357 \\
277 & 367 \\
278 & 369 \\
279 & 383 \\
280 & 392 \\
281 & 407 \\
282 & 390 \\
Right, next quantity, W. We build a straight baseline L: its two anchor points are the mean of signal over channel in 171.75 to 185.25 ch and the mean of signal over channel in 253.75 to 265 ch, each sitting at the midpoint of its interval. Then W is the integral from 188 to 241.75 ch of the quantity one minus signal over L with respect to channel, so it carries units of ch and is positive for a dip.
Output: 3.3 ch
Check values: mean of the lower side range 474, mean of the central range 408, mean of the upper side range 380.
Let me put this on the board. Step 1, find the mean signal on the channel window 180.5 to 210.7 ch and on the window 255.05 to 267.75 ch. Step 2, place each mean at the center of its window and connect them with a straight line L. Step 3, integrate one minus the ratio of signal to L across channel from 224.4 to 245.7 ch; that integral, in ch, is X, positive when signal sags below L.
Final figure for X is 6.2 ch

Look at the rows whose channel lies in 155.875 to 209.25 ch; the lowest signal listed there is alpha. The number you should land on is 344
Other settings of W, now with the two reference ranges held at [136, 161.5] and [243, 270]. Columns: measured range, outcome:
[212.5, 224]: -1.80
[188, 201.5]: -4.21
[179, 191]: -1.98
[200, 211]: -3.91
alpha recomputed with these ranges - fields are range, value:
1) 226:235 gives 208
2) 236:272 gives 225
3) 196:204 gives 477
